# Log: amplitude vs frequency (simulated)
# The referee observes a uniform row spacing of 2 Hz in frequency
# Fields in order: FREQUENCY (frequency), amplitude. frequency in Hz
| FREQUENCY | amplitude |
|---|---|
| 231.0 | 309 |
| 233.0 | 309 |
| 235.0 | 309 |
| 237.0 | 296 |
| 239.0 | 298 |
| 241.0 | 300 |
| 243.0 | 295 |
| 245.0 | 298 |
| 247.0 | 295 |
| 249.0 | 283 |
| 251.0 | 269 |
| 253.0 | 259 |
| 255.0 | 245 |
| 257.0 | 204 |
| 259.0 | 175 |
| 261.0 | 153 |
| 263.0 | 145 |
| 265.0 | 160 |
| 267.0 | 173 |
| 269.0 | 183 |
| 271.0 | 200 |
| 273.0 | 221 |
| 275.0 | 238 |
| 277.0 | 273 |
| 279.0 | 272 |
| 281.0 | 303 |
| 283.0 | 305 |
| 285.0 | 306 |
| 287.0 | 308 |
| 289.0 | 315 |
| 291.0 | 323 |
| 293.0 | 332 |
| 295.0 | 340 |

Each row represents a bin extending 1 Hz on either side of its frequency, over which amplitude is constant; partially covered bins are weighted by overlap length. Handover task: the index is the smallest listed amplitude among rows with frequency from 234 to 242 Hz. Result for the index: 296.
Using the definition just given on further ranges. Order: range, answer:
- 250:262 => 153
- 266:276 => 173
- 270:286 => 200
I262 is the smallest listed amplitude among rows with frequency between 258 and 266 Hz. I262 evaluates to 145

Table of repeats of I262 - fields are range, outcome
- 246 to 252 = 269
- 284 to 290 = 306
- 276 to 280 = 272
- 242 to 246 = 295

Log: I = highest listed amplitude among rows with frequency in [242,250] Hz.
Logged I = 298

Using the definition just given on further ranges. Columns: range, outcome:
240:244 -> 300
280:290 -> 315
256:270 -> 204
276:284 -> 305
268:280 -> 273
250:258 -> 269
